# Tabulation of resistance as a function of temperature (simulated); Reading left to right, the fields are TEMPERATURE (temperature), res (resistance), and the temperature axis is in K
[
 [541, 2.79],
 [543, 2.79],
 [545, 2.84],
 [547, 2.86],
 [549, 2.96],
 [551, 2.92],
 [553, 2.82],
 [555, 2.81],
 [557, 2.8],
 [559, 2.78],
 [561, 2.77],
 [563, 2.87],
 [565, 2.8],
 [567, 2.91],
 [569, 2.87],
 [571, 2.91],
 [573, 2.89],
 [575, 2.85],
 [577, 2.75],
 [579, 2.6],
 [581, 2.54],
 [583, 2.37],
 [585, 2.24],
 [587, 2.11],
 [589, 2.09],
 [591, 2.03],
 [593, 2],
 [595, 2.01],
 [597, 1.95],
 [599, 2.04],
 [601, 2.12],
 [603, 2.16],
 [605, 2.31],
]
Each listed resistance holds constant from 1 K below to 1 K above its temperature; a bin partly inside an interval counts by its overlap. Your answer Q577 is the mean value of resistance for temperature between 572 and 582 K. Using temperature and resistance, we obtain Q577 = 2.73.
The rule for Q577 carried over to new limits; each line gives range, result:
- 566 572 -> 2.9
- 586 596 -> 2.05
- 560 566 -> 2.81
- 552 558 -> 2.81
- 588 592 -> 2.06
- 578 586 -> 2.44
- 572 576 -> 2.87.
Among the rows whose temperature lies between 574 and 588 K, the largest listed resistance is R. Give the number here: 2.85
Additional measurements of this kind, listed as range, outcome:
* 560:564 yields 2.87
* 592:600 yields 2.04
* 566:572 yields 2.91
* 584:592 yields 2.24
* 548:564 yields 2.96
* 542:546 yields 2.84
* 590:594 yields 2.03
